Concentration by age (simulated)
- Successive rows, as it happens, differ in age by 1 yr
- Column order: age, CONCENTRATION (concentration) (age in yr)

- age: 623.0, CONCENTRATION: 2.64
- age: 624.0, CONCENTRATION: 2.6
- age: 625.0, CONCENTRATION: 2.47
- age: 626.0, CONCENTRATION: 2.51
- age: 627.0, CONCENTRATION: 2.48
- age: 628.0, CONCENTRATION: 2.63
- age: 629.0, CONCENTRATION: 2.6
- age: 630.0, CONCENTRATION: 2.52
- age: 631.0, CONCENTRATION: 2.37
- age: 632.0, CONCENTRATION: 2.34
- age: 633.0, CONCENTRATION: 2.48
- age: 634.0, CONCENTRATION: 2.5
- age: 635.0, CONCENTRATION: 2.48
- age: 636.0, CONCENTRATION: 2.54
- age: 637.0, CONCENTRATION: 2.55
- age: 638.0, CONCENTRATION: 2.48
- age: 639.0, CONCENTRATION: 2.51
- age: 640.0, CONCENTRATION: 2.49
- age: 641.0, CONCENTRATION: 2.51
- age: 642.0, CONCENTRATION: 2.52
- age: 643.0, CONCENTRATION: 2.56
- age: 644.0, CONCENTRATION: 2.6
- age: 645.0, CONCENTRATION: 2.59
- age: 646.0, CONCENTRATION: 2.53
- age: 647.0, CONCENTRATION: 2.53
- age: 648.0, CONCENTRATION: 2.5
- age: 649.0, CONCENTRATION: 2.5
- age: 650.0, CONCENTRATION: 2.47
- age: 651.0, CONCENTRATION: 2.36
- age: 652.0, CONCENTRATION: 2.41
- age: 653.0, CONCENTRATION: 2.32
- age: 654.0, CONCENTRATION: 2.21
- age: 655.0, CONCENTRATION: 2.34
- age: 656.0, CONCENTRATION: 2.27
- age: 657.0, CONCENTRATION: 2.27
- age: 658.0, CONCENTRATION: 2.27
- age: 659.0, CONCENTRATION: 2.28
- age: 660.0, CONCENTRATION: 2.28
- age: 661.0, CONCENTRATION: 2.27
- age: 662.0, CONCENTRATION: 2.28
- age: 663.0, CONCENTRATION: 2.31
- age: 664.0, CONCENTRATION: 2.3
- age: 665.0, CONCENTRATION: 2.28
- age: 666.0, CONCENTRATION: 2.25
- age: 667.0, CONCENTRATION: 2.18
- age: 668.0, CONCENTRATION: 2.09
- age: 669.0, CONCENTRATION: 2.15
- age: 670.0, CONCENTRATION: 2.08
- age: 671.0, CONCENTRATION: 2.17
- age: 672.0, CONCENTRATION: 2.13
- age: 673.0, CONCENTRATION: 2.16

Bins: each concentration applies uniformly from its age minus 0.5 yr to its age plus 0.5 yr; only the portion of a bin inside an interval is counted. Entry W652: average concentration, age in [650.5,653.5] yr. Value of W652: 2.36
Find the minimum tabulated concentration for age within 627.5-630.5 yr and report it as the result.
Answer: 2.52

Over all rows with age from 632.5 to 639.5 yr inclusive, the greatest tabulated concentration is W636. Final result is 2.55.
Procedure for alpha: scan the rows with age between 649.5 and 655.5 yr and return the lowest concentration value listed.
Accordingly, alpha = 2.21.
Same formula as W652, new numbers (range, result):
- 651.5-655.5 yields 2.32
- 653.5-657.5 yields 2.27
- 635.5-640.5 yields 2.51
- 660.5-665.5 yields 2.29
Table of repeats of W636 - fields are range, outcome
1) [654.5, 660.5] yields 2.34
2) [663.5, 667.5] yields 2.3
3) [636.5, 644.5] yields 2.6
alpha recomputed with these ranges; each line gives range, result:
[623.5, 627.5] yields 2.47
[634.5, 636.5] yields 2.48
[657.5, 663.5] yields 2.27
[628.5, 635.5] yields 2.34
